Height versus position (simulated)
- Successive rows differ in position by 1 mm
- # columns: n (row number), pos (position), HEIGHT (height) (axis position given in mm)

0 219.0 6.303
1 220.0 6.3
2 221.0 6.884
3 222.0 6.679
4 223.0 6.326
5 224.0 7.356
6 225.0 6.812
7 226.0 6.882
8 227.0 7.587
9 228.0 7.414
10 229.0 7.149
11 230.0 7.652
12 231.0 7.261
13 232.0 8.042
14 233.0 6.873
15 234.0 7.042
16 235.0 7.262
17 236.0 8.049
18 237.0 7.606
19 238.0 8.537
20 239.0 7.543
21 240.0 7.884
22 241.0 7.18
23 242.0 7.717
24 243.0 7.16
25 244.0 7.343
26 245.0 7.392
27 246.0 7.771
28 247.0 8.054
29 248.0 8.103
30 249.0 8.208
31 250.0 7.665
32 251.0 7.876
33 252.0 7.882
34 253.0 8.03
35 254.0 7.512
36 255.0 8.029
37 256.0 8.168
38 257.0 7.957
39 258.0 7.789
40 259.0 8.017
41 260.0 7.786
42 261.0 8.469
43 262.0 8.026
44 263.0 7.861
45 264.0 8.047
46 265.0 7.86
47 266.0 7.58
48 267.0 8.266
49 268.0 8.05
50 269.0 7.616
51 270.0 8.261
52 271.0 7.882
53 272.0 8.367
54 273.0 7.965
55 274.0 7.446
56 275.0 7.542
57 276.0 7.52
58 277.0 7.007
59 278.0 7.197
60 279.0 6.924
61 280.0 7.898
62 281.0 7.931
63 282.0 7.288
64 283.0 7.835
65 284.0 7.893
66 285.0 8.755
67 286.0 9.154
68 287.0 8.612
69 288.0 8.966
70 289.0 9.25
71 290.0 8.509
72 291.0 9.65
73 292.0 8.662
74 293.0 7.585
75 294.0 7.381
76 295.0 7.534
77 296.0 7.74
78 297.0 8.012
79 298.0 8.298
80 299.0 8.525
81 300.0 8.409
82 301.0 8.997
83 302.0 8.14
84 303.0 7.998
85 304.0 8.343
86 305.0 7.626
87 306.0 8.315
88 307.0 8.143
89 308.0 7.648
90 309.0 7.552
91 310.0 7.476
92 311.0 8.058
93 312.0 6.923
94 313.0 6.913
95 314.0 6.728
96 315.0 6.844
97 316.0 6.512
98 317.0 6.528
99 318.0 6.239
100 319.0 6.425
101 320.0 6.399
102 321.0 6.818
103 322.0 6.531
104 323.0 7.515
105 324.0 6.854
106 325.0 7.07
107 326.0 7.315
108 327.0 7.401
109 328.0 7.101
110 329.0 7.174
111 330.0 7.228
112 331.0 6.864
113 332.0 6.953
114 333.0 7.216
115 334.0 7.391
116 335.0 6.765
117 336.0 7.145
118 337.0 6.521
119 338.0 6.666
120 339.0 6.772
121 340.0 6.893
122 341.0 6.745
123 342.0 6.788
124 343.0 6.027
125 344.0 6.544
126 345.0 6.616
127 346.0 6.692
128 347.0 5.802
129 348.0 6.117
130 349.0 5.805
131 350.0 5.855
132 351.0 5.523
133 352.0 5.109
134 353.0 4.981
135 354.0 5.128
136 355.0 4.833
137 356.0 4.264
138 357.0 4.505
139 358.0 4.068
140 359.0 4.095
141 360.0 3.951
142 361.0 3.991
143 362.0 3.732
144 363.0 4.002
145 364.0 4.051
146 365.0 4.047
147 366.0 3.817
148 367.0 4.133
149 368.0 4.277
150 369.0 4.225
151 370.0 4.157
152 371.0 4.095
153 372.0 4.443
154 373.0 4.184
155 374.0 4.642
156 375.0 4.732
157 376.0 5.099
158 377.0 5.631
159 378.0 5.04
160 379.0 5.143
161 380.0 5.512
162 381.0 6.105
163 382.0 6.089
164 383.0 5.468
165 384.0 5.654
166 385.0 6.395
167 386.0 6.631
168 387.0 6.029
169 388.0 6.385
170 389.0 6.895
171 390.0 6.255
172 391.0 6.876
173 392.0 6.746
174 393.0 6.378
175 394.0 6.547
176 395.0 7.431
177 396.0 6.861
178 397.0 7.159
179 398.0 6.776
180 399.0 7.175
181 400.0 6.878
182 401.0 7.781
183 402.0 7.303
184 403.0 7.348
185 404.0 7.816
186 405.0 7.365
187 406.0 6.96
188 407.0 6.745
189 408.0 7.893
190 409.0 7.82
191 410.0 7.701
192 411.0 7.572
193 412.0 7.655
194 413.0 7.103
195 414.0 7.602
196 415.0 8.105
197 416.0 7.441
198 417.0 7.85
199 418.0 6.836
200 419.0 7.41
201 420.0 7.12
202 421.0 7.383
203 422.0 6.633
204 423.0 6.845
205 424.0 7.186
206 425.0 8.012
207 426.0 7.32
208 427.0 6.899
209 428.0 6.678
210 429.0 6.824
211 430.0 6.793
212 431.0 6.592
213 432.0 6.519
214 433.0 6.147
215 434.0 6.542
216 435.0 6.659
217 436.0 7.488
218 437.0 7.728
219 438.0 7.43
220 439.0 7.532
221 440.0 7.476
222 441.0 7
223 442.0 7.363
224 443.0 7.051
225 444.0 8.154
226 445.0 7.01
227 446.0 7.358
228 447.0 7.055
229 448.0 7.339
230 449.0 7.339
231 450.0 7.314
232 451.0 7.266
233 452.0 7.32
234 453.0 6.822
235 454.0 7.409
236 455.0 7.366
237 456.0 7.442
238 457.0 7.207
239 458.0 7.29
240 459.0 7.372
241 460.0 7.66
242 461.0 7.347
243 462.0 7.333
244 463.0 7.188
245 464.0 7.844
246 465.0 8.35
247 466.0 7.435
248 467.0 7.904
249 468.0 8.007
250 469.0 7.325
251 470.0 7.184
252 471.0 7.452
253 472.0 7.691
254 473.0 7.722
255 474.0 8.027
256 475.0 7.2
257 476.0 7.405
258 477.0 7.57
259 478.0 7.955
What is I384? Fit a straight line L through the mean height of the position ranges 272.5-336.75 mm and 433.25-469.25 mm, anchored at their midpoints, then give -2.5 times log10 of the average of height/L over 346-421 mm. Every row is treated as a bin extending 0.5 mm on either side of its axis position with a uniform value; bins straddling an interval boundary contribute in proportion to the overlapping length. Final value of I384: 0.25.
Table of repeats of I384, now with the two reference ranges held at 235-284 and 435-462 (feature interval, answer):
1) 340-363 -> 0.381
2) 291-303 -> -0.065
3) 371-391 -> 0.319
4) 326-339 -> 0.086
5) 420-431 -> 0.053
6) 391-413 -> 0.033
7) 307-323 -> 0.103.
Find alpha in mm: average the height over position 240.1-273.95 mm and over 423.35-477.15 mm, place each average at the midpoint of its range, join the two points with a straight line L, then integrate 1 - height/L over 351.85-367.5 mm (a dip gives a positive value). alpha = 6.8 mm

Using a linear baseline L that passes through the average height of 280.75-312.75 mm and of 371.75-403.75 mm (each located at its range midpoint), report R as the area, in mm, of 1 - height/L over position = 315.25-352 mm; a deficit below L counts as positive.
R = 3.5 mm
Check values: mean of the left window 8.15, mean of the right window 6.2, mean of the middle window 6.67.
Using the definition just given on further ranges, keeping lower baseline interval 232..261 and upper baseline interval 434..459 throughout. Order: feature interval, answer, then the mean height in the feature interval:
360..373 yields 5.91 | 4.08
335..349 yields 1.84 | 6.54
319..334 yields 1.08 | 7.02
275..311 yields -2.02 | 8.07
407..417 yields -0.33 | 7.62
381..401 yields 2.27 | 6.58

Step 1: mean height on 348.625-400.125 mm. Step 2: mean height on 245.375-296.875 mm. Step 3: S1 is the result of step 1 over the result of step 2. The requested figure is 0.7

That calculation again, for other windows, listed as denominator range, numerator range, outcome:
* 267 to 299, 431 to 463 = 0.90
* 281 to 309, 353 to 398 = 0.63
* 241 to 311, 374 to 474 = 0.88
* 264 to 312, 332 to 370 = 0.68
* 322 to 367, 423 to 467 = 1.23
